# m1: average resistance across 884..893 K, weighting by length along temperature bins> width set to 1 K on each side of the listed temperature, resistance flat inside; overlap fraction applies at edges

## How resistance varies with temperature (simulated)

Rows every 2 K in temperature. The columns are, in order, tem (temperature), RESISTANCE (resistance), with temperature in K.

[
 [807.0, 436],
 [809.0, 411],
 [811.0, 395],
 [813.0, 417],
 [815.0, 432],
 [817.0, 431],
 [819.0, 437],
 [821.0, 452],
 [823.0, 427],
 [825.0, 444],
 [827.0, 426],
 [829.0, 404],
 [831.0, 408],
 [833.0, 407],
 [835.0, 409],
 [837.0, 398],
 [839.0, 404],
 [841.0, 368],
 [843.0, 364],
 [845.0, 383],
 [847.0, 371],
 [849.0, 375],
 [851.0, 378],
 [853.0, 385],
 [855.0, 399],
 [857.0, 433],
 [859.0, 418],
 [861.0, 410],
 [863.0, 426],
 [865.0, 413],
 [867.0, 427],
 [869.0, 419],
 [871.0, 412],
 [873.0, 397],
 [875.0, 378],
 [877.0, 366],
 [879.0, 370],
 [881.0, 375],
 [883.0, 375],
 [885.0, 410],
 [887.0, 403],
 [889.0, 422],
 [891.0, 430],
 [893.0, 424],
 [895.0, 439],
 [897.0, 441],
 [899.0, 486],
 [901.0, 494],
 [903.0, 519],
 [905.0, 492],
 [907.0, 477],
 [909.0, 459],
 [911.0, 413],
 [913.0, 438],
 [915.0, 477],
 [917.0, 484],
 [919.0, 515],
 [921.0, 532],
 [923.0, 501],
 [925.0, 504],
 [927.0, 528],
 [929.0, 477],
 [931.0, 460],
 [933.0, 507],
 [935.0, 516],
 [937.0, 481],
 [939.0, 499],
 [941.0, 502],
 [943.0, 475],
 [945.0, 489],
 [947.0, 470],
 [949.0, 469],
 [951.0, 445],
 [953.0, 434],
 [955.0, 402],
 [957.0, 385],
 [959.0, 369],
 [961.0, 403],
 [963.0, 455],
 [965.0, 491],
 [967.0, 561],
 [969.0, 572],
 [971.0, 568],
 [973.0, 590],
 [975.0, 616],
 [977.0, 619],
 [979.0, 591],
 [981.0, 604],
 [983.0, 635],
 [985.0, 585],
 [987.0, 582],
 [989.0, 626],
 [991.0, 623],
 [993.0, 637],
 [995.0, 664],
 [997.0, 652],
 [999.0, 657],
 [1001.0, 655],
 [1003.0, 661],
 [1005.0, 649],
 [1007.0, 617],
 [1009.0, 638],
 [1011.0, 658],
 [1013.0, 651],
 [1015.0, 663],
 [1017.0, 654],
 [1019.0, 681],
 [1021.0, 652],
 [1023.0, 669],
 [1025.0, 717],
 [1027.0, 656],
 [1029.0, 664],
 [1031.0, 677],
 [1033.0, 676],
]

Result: 417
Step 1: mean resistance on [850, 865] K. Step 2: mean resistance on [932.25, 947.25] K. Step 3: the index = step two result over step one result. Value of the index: 1.21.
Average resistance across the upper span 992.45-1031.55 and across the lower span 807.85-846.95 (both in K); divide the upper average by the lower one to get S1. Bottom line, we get 1.6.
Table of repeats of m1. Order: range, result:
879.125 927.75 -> 458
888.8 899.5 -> 440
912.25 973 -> 482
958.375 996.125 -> 570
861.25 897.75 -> 407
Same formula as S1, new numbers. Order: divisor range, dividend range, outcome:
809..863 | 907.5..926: 1.18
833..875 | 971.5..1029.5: 1.60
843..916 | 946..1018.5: 1.36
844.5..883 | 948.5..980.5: 1.26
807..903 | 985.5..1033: 1.58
